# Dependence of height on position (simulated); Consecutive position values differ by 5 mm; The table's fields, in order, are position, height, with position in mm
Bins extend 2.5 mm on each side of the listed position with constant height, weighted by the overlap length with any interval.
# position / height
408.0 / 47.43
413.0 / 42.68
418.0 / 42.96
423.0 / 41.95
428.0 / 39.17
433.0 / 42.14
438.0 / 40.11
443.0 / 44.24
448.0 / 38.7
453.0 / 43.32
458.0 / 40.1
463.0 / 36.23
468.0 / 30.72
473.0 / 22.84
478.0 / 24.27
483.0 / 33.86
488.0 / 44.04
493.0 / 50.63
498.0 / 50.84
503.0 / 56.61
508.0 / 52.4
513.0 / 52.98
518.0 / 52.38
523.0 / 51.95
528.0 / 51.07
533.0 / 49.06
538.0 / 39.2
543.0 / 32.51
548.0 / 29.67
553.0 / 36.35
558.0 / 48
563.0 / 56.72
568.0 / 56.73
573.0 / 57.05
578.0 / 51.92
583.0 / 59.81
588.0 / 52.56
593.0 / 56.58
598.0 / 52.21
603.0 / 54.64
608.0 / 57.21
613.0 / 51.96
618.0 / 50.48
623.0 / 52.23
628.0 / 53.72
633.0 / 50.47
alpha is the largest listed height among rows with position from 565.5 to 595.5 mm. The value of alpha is 59.81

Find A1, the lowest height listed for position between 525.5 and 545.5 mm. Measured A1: 32.51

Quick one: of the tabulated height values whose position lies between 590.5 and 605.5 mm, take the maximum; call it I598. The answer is 56.58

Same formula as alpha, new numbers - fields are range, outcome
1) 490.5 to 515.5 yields 56.61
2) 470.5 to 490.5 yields 44.04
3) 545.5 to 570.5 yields 56.73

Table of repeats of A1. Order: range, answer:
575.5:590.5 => 51.92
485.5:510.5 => 44.04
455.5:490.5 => 22.84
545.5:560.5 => 29.67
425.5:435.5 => 39.17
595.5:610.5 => 52.21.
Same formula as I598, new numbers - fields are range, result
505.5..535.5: 52.98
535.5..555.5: 39.2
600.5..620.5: 57.21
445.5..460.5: 43.32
